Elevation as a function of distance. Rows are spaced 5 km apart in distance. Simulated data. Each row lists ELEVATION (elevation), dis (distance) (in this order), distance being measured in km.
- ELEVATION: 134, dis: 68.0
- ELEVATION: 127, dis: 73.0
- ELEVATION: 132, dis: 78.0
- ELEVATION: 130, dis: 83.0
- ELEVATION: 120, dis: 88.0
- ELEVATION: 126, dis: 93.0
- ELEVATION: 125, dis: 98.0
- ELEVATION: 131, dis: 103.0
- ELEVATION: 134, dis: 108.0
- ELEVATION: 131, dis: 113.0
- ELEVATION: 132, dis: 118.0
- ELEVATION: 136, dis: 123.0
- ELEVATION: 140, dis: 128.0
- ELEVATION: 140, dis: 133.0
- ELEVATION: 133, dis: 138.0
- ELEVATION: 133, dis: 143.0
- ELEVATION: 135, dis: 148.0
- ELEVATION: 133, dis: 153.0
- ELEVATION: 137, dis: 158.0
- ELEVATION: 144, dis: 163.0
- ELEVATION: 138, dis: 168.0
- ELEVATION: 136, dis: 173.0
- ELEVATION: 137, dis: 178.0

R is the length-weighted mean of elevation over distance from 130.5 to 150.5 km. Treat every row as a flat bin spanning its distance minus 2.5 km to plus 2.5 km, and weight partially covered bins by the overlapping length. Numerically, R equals 135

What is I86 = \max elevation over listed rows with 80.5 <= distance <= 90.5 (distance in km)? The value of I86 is 130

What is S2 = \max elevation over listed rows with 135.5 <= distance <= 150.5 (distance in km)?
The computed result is 135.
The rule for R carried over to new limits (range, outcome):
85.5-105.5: 126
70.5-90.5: 127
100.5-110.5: 132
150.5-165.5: 138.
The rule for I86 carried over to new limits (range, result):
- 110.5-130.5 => 140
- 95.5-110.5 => 134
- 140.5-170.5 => 144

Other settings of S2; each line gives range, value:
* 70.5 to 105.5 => 132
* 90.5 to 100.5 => 126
